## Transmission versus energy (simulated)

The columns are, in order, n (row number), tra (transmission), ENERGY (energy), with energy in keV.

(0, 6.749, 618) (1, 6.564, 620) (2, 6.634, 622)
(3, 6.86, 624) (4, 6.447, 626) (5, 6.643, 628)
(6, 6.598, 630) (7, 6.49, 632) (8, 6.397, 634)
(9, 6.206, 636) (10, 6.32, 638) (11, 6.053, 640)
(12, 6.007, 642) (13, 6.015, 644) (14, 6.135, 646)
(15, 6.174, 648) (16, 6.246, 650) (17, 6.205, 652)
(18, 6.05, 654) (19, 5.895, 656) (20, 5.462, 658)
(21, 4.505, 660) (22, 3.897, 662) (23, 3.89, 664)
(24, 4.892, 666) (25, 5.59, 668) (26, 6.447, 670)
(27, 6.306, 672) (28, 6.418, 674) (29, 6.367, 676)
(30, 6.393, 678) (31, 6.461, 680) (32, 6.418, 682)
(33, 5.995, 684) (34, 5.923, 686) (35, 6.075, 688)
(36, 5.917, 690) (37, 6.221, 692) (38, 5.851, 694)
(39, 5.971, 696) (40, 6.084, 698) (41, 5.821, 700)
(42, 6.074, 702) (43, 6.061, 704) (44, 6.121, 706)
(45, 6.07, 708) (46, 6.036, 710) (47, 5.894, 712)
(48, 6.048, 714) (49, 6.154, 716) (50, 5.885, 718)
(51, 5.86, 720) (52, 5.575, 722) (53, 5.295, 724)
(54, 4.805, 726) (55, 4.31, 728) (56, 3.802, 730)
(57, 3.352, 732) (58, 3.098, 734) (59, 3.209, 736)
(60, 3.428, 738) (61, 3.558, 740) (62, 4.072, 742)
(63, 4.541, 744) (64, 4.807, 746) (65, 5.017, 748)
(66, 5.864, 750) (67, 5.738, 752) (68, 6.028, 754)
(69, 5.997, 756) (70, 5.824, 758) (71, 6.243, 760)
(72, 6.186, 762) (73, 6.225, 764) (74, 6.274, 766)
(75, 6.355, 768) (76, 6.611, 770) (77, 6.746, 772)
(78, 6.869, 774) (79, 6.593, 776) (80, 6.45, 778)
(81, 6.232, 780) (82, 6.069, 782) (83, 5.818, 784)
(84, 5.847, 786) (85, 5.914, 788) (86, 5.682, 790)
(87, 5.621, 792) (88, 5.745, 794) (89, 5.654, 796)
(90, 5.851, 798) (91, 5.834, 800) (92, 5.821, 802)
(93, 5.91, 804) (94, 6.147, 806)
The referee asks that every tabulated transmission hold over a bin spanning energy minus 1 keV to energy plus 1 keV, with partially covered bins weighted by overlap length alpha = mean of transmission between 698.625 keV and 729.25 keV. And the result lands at 5.72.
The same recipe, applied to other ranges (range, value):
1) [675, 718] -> 6.09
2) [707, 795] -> 5.49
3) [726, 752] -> 4.18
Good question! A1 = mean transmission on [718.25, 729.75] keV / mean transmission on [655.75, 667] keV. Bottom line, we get 1.1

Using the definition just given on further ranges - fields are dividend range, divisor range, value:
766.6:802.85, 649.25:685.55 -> 1.06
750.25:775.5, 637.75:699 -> 1.06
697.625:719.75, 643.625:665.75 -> 1.10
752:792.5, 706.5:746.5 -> 1.28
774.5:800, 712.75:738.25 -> 1.26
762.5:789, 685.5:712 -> 1.05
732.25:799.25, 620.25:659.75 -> 0.89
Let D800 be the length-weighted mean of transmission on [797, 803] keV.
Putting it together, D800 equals 5.84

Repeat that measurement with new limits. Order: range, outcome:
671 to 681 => 6.39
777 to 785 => 6.14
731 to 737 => 3.22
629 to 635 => 6.5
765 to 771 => 6.41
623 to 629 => 6.65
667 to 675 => 6.19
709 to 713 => 5.96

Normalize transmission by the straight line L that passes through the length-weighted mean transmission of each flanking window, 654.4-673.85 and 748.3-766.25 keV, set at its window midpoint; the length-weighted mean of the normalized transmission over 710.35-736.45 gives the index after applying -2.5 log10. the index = 0.16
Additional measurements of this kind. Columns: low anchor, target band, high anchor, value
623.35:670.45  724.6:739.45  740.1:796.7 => 0.48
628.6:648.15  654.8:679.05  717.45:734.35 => 0.04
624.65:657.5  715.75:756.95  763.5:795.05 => 0.29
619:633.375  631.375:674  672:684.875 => 0.12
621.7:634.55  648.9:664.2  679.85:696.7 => 0.19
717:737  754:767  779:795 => -0.16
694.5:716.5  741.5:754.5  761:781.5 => 0.22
